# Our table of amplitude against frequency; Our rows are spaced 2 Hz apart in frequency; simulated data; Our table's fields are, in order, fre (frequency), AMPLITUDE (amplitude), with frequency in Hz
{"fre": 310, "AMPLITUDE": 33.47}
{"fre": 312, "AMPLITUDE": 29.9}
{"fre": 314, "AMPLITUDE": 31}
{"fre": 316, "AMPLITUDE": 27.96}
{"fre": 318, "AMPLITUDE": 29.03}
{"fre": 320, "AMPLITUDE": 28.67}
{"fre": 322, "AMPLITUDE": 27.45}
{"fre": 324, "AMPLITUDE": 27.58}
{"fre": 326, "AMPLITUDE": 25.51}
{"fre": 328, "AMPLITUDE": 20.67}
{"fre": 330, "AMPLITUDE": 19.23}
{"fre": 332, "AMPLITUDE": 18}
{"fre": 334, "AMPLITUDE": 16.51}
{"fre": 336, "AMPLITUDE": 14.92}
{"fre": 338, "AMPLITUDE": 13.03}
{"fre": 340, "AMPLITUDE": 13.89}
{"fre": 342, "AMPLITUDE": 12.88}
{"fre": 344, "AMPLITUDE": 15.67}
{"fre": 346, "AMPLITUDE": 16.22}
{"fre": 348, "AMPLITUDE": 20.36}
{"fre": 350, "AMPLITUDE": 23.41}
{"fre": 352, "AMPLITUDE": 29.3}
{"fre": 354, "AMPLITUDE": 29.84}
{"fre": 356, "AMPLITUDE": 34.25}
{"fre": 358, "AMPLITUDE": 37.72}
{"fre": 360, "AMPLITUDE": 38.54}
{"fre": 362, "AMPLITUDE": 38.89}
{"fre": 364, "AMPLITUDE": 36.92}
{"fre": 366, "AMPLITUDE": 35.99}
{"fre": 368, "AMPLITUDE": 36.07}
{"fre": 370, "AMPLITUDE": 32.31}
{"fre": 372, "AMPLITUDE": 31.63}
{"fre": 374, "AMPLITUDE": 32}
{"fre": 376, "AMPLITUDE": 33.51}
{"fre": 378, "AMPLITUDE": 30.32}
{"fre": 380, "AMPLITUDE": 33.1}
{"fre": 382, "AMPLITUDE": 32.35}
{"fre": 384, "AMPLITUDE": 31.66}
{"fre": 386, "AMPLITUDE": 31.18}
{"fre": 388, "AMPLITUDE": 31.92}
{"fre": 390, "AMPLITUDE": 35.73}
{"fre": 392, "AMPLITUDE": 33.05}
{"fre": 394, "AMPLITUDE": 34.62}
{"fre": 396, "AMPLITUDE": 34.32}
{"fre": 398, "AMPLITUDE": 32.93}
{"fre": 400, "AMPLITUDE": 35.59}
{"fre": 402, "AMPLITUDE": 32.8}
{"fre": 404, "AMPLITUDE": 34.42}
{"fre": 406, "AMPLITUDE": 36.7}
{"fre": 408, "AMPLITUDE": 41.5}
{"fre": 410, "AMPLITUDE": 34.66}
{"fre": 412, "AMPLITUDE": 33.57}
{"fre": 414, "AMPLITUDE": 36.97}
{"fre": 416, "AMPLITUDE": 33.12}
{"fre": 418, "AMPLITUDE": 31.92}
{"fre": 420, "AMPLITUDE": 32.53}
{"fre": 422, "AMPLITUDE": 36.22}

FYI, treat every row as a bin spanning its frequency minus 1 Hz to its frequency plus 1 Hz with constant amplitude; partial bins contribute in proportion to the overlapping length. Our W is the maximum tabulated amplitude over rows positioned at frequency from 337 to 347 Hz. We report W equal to 16.22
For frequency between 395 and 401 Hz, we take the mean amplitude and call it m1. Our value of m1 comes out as 34.3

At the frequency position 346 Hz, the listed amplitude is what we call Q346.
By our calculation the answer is 16.22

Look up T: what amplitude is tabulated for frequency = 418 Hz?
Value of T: 31.92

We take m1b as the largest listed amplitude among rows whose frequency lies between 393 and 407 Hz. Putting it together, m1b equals 36.7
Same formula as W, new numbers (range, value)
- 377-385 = 33.1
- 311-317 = 31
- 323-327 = 27.58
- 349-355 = 29.84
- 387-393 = 35.73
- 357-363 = 38.89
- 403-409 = 41.5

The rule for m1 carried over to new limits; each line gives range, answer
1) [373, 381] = 32.2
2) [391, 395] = 33.8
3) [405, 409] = 39.1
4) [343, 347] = 15.9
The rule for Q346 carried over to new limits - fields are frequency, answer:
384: 31.66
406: 36.7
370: 32.31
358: 37.72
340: 13.89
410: 34.66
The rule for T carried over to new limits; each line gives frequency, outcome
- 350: 23.41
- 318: 29.03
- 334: 16.51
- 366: 35.99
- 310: 33.47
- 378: 30.32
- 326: 25.51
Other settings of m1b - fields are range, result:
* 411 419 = 36.97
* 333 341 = 16.51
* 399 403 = 35.59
